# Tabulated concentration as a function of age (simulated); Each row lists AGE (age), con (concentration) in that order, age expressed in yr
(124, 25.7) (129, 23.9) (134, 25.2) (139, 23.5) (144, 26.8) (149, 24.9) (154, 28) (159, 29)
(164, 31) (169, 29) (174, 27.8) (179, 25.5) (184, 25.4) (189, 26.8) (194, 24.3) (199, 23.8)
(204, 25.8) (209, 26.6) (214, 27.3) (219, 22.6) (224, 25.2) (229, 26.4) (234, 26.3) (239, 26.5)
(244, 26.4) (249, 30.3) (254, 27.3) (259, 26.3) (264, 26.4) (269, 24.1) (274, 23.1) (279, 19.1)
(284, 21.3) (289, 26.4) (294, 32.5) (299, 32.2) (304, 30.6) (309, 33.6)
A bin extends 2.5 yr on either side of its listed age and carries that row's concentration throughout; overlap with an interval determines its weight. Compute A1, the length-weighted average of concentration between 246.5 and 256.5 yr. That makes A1 28.8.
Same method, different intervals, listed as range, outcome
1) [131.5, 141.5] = 24.4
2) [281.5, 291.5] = 23.9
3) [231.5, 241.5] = 26.4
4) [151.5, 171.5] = 29.2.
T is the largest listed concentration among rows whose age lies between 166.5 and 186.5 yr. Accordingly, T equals 29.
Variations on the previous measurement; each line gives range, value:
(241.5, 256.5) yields 30.3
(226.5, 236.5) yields 26.4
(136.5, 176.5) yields 31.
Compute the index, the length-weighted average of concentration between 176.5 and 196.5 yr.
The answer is 25.5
